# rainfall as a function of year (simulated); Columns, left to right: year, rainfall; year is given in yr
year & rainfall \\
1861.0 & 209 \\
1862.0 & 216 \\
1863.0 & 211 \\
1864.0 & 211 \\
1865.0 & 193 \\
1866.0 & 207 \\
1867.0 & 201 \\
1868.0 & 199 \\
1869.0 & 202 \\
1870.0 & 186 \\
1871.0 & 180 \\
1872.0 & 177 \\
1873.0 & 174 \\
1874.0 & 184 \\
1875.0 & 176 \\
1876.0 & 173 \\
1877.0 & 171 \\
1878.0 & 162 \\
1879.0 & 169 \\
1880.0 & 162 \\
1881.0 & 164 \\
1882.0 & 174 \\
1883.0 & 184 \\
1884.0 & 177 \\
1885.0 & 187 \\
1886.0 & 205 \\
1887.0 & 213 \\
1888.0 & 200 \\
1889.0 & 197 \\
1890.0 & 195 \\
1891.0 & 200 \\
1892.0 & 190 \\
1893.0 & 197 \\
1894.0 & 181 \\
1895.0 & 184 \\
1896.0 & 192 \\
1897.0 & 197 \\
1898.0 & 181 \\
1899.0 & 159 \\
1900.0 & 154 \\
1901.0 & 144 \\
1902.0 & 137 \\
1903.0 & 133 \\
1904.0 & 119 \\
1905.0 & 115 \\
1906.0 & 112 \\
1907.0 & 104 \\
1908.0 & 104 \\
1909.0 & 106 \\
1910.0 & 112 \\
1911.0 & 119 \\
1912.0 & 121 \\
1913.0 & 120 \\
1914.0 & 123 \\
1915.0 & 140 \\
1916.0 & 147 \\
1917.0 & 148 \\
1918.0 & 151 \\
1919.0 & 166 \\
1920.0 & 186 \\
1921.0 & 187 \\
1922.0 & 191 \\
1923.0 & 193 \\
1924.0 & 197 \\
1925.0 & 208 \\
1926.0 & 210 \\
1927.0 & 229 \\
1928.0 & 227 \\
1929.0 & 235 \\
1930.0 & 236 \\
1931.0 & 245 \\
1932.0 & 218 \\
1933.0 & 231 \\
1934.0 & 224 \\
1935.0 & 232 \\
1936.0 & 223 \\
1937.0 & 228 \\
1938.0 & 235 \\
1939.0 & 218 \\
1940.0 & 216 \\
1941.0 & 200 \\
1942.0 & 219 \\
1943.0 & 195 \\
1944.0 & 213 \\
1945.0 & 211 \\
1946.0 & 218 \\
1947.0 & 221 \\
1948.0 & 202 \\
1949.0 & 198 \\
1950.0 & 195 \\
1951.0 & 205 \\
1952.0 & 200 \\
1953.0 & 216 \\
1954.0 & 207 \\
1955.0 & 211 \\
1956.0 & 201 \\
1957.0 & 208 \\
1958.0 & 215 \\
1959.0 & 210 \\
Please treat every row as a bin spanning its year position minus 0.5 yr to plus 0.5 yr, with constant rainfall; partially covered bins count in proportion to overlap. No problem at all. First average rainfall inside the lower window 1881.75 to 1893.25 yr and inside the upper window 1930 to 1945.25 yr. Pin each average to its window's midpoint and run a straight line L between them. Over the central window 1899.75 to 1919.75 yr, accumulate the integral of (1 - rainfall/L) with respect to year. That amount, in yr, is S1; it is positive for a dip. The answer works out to 7.5 yr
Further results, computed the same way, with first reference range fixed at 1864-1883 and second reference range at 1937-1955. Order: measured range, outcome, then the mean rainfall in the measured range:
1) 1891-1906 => 2.2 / 163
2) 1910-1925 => 3.2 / 157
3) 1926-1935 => -1.1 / 230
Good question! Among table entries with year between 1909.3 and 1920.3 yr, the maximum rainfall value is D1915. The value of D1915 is 186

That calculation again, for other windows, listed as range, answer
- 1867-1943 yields 245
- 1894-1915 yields 197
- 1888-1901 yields 200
